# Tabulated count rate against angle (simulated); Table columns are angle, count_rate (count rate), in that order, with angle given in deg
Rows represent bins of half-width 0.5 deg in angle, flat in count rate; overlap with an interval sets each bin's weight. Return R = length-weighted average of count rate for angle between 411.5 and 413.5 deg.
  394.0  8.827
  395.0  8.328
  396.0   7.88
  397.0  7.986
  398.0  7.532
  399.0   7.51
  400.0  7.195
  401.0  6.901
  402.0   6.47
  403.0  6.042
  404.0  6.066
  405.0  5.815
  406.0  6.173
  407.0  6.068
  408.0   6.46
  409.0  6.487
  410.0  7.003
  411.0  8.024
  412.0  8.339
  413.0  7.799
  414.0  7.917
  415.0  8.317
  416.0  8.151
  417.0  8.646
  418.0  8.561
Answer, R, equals 8.07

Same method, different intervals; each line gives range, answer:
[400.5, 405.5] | 6.26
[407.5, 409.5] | 6.47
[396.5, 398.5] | 7.76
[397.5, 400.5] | 7.41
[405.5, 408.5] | 6.23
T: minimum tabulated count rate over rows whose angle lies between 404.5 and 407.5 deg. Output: 5.815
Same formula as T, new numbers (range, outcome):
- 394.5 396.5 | 7.88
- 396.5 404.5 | 6.042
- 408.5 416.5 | 6.487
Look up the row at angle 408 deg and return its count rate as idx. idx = 6.46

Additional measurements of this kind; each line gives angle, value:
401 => 6.901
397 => 7.986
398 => 7.532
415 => 8.317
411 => 8.024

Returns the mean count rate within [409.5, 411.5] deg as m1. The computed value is 7.51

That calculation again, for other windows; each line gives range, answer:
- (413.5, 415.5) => 8.12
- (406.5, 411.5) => 6.81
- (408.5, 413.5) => 7.53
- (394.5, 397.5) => 8.06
